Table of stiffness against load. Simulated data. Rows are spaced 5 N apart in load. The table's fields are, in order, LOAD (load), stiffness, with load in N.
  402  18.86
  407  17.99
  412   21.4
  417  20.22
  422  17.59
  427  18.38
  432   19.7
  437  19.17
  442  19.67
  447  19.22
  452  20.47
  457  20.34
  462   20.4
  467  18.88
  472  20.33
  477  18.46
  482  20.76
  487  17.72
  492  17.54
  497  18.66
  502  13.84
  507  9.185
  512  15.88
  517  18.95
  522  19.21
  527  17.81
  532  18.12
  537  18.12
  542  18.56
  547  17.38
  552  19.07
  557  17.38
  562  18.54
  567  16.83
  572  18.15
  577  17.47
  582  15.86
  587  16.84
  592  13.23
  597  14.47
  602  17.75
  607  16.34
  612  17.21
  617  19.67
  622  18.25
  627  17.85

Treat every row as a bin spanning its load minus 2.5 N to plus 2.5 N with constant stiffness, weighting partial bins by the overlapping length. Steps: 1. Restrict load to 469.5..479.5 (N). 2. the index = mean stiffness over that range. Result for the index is 19.4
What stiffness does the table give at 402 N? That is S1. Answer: 18.86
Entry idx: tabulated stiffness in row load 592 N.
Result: 13.23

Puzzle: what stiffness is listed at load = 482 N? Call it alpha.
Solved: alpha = 20.76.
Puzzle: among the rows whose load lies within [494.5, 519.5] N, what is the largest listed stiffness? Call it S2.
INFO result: 18.95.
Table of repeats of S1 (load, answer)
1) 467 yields 18.88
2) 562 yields 18.54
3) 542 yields 18.56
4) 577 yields 17.47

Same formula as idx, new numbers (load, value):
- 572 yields 18.15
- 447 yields 19.22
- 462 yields 20.4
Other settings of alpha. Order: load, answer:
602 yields 17.75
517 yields 18.95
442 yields 19.67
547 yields 17.38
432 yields 19.7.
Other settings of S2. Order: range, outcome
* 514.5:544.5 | 19.21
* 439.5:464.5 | 20.47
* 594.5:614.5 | 17.75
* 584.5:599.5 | 16.84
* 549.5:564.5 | 19.07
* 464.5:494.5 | 20.76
